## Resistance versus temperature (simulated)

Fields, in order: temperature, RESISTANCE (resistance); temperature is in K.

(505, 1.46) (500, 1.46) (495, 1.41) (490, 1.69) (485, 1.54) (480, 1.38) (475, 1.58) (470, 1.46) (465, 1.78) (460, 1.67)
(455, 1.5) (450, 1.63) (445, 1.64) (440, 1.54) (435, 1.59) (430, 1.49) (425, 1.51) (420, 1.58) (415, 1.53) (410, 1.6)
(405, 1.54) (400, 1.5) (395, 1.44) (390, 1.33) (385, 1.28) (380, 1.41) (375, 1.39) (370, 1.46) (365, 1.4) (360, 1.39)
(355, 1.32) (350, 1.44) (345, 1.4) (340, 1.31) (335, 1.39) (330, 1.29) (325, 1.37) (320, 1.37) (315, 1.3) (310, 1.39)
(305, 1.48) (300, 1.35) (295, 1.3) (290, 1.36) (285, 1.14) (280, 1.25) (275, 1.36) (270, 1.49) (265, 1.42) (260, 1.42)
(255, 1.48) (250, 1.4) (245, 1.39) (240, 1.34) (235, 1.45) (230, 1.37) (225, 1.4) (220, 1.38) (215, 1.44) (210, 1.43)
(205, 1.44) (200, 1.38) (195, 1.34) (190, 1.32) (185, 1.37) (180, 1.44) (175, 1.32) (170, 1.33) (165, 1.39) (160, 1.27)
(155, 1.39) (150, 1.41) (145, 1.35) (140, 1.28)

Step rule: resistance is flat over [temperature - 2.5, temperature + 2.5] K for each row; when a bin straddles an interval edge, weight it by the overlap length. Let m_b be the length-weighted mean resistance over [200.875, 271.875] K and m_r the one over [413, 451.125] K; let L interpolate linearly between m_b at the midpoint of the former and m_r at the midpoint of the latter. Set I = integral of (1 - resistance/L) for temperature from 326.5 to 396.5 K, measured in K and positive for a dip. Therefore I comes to 6.3 K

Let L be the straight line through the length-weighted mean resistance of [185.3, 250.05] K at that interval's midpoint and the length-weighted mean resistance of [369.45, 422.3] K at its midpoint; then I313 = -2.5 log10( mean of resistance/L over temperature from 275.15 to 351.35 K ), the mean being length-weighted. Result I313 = 0.07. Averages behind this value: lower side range 1.39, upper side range 1.46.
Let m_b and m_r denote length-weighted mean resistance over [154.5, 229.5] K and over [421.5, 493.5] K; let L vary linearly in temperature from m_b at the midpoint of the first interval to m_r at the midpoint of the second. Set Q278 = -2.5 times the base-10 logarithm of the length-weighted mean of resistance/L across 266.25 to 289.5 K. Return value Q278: 0.09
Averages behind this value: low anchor 1.38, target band 1.32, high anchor 1.57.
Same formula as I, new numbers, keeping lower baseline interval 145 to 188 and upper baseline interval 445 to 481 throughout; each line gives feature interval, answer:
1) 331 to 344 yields 1.2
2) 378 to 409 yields 2.2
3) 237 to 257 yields 0.3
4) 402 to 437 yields 0.1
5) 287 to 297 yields 0.9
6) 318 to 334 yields 1.5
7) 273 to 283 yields 1.1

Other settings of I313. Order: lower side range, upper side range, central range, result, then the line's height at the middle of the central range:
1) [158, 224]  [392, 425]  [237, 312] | 0.05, 1.43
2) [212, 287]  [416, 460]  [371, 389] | 0.11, 1.51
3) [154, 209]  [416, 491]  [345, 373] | 0.07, 1.5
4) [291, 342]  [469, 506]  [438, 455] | -0.09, 1.47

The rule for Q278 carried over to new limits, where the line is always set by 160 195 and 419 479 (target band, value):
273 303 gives 0.12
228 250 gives 0.01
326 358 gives 0.10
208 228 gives -0.02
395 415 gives 0.01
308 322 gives 0.09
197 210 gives -0.03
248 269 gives -0.01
